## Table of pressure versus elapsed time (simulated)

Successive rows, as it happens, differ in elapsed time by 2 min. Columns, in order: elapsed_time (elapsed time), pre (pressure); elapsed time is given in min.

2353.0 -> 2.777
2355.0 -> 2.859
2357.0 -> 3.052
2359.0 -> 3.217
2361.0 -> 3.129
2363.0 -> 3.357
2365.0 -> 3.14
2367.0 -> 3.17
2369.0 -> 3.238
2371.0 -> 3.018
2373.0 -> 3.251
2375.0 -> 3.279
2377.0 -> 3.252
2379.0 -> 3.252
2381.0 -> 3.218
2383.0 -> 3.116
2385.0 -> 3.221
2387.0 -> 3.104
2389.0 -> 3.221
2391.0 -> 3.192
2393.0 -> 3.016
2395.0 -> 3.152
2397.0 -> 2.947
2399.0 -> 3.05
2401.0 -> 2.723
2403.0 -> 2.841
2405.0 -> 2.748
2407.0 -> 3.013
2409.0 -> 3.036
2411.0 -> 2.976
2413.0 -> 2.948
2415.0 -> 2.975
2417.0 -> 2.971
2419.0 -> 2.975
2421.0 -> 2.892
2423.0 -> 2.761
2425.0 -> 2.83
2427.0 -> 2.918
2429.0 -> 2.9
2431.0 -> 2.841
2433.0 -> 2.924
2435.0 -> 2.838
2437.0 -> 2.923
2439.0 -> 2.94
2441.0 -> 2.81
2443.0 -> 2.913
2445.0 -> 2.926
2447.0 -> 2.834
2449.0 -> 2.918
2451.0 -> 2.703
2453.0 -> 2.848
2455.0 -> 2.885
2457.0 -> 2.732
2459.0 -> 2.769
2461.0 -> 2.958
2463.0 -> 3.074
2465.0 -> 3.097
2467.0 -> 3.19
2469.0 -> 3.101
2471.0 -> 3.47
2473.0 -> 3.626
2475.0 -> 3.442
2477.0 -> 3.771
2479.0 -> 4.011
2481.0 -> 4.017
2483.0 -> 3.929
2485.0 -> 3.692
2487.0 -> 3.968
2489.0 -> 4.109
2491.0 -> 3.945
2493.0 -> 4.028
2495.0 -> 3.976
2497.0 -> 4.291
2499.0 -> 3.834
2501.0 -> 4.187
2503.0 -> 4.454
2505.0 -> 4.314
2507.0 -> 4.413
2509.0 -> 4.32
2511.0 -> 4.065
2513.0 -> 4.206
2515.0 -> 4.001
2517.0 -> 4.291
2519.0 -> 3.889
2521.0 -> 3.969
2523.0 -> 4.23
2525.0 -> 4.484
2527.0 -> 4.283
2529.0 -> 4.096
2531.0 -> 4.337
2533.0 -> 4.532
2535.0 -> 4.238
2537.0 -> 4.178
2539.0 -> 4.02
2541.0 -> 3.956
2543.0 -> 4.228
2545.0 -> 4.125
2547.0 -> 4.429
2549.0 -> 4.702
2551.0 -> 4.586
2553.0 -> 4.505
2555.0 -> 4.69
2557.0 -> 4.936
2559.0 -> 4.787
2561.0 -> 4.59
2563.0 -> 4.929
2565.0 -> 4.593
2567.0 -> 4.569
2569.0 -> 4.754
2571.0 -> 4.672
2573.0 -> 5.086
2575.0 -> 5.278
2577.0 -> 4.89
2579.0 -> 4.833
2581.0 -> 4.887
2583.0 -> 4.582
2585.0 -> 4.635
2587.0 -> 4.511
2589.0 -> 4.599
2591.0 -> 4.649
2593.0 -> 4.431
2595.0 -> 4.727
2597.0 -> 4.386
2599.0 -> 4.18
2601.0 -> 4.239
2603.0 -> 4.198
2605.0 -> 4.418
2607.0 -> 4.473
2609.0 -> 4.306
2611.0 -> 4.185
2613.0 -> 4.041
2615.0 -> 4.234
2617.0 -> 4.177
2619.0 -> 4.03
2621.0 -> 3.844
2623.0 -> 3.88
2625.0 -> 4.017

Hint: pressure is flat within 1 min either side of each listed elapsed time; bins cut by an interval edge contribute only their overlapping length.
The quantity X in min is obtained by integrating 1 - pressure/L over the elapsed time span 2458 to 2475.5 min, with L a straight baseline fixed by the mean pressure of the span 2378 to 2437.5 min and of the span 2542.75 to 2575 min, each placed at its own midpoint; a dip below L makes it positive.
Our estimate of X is 2.2 min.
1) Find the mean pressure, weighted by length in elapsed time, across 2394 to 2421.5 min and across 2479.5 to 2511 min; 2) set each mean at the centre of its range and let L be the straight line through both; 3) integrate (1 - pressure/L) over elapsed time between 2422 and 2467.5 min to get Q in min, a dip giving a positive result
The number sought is 7.13 min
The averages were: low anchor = 2.95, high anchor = 4.1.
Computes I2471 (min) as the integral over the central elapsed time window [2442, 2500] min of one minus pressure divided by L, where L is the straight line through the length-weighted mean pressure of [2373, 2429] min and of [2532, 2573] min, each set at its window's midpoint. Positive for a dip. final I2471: 4.9 min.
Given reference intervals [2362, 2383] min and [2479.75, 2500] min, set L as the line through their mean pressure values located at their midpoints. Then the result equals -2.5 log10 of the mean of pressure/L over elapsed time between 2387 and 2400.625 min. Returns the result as 0.09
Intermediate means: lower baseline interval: 3.21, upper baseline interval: 3.98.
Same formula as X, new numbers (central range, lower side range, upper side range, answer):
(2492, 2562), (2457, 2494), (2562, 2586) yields -1.5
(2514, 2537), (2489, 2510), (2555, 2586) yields 1.0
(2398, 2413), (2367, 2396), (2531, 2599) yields 2.0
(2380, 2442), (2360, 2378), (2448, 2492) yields 5.8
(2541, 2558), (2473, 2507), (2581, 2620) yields -1.2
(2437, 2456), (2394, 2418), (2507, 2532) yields 2.9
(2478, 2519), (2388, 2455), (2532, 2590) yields -2.7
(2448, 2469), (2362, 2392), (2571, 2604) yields 4.6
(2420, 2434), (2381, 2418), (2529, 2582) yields 1.8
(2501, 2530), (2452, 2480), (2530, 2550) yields -2.2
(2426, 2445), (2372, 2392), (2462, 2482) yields 2.7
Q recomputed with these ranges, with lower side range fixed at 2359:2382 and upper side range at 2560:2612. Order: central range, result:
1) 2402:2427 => 4.1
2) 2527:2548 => 0.3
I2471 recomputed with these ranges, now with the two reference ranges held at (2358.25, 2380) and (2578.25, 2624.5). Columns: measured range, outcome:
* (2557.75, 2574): -2.2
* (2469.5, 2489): -0.1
